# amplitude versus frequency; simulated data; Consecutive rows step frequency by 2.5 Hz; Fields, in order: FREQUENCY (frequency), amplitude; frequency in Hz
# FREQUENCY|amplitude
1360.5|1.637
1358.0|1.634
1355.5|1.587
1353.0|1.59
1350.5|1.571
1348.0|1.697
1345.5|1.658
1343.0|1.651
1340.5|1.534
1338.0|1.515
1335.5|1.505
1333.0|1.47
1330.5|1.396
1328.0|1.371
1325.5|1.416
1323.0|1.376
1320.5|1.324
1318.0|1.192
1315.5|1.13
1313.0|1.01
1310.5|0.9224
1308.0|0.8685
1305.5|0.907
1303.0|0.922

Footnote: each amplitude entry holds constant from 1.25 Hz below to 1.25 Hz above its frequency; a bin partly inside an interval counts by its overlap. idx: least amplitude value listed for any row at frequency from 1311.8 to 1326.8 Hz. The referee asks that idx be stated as 1.01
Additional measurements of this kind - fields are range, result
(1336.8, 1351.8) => 1.515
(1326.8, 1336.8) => 1.371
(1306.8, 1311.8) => 0.8685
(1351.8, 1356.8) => 1.587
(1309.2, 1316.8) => 0.9224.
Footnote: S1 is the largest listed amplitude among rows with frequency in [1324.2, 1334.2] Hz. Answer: 1.47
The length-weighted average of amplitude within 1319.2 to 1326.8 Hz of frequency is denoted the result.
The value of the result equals 1.37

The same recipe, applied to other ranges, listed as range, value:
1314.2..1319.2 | 1.16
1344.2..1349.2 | 1.68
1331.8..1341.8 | 1.51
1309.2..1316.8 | 1.02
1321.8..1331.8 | 1.39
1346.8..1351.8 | 1.63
